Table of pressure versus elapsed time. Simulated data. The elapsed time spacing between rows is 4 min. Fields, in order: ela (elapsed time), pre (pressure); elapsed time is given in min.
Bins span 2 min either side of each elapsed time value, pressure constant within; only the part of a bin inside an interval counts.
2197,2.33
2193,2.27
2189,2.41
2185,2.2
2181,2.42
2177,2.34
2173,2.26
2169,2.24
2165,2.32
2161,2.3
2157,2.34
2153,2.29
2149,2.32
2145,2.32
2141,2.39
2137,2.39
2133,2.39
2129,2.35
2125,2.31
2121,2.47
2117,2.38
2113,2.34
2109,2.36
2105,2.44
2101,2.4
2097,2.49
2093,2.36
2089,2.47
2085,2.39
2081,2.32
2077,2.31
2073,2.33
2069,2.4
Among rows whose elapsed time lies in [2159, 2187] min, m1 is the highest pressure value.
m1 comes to 2.42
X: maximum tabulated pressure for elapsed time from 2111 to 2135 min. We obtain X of 2.47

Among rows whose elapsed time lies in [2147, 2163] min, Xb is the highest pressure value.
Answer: 2.34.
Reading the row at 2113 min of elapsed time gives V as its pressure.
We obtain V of 2.34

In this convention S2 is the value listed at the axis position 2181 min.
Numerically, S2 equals 2.42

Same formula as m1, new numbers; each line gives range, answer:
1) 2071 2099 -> 2.49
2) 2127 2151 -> 2.39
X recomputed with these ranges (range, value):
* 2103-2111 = 2.44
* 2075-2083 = 2.32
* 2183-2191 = 2.41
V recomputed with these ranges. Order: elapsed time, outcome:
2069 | 2.4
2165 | 2.32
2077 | 2.31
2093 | 2.36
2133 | 2.39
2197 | 2.33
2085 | 2.39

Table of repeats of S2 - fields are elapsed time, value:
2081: 2.32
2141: 2.39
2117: 2.38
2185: 2.2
